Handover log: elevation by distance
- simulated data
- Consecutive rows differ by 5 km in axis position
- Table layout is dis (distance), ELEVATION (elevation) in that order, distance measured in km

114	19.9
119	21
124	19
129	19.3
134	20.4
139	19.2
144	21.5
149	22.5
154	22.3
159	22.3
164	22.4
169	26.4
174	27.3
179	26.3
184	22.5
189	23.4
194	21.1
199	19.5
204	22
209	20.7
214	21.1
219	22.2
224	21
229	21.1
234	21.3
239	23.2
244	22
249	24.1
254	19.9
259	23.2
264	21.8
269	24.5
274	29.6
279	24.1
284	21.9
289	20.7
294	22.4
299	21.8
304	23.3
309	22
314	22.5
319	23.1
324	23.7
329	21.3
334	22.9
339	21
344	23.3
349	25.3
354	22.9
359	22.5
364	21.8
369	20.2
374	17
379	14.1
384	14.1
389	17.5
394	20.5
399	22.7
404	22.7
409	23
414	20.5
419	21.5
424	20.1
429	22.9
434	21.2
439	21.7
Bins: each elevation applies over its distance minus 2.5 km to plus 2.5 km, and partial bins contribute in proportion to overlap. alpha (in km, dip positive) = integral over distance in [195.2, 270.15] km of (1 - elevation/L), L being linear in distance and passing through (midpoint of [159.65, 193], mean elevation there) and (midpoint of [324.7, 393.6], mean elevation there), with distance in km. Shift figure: 4.45 km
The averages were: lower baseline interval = 24.4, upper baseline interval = 20.4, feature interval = 21.8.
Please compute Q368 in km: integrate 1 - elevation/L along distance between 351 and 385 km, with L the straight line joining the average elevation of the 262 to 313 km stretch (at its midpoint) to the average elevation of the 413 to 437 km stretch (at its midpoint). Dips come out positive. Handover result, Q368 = 4.4 km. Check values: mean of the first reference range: 23.2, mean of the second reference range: 21.3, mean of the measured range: 19.2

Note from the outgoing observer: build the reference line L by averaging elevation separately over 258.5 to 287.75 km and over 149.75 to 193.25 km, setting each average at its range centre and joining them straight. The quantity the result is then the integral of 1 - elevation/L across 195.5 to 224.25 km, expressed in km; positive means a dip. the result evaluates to 3.5 km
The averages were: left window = 23.9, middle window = 21.1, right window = 24.1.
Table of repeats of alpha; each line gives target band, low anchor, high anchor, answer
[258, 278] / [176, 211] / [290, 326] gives -2.1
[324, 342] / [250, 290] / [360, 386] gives -1.9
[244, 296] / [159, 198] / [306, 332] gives -0.4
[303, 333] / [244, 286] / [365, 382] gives -3.0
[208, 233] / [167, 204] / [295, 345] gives 2.2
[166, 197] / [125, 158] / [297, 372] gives -4.7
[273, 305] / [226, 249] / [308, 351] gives -0.9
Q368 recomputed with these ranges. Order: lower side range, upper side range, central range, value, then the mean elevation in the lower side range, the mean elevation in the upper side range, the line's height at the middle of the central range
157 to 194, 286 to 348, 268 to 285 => -1.8 km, 24.2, 22.4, 22.9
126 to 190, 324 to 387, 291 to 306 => -0.8 km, 22.7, 20.6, 21.2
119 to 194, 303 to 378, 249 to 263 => 0.1 km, 22.4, 22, 22.2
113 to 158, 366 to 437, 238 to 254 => -1.8 km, 20.6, 19.9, 20.3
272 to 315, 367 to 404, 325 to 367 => -4.7 km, 23.1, 18.3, 20.4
